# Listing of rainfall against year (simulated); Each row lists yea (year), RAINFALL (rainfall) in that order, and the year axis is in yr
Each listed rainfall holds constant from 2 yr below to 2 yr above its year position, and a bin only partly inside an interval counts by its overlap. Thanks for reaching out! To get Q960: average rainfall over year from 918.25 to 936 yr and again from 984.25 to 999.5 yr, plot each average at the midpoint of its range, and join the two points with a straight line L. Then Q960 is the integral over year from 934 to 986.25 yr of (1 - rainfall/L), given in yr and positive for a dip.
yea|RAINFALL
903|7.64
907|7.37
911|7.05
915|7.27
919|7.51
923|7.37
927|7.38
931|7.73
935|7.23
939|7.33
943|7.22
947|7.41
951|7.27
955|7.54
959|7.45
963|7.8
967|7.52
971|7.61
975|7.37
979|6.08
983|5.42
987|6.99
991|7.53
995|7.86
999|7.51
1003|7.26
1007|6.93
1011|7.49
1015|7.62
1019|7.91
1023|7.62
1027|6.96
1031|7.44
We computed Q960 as 1.71 yr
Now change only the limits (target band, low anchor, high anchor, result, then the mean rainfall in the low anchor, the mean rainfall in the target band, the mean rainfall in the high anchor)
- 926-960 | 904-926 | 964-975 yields 0.23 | 7.33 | 7.39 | 7.55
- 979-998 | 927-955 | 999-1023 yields 1.40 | 7.38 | 6.89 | 7.46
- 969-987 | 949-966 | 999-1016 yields 1.89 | 7.52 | 6.66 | 7.33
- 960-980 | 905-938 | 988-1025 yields 0.27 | 7.36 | 7.34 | 7.51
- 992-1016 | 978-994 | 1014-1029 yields -1.27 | 6.62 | 7.44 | 7.52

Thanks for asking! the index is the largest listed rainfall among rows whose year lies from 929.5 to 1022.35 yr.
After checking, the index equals 7.91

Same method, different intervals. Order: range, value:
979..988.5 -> 6.99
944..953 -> 7.41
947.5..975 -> 7.8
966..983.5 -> 7.61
